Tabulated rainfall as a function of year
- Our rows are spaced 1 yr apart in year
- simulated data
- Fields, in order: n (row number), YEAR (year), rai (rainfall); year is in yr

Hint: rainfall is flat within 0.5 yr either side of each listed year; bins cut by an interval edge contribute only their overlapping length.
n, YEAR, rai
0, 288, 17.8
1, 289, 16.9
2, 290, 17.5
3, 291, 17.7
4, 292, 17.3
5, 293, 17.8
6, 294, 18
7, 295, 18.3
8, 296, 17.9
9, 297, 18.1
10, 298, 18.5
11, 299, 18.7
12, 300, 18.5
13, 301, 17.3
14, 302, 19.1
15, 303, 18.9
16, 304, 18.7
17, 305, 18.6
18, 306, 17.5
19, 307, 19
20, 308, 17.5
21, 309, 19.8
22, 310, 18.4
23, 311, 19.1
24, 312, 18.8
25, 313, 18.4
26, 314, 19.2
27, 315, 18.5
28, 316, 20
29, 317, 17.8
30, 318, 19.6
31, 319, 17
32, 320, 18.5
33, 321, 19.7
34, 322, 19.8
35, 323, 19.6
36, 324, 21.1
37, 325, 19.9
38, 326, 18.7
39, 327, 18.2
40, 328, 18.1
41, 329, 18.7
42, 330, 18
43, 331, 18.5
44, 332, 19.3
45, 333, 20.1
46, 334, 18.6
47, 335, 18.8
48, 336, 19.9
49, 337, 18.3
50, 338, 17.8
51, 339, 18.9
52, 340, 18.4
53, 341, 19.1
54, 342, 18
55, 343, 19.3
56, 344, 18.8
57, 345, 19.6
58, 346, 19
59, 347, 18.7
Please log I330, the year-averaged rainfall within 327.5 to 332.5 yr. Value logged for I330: 18.5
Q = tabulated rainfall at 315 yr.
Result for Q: 18.5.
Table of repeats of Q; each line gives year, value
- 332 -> 19.3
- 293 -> 17.8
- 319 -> 17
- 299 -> 18.7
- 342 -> 18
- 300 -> 18.5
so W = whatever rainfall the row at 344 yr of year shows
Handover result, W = 18.8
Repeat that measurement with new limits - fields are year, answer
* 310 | 18.4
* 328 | 18.1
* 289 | 16.9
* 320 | 18.5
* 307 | 19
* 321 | 19.7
